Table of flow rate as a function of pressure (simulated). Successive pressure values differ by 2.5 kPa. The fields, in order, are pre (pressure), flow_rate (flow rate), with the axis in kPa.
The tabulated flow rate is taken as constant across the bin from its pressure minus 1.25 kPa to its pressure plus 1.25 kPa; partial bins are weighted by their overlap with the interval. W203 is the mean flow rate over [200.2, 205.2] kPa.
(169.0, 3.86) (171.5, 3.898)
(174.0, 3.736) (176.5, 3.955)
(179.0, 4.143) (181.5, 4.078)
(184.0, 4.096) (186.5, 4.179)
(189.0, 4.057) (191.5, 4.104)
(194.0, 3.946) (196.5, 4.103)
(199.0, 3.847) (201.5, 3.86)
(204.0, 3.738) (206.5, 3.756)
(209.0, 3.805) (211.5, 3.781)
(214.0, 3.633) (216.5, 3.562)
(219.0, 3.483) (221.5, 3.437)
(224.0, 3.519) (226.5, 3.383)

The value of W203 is 3.8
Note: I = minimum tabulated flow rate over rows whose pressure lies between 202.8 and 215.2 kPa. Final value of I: 3.633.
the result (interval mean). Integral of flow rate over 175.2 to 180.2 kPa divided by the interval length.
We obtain 4.04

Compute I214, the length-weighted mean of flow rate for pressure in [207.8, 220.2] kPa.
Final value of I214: 3.65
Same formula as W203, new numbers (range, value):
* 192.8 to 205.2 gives 3.9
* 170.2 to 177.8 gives 3.86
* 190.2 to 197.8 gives 4.05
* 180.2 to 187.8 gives 4.12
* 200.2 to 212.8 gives 3.79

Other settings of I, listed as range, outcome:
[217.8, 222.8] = 3.437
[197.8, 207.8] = 3.738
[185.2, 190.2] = 4.057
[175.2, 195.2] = 3.946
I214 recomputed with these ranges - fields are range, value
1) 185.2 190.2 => 4.12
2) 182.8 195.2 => 4.08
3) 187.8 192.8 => 4.08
